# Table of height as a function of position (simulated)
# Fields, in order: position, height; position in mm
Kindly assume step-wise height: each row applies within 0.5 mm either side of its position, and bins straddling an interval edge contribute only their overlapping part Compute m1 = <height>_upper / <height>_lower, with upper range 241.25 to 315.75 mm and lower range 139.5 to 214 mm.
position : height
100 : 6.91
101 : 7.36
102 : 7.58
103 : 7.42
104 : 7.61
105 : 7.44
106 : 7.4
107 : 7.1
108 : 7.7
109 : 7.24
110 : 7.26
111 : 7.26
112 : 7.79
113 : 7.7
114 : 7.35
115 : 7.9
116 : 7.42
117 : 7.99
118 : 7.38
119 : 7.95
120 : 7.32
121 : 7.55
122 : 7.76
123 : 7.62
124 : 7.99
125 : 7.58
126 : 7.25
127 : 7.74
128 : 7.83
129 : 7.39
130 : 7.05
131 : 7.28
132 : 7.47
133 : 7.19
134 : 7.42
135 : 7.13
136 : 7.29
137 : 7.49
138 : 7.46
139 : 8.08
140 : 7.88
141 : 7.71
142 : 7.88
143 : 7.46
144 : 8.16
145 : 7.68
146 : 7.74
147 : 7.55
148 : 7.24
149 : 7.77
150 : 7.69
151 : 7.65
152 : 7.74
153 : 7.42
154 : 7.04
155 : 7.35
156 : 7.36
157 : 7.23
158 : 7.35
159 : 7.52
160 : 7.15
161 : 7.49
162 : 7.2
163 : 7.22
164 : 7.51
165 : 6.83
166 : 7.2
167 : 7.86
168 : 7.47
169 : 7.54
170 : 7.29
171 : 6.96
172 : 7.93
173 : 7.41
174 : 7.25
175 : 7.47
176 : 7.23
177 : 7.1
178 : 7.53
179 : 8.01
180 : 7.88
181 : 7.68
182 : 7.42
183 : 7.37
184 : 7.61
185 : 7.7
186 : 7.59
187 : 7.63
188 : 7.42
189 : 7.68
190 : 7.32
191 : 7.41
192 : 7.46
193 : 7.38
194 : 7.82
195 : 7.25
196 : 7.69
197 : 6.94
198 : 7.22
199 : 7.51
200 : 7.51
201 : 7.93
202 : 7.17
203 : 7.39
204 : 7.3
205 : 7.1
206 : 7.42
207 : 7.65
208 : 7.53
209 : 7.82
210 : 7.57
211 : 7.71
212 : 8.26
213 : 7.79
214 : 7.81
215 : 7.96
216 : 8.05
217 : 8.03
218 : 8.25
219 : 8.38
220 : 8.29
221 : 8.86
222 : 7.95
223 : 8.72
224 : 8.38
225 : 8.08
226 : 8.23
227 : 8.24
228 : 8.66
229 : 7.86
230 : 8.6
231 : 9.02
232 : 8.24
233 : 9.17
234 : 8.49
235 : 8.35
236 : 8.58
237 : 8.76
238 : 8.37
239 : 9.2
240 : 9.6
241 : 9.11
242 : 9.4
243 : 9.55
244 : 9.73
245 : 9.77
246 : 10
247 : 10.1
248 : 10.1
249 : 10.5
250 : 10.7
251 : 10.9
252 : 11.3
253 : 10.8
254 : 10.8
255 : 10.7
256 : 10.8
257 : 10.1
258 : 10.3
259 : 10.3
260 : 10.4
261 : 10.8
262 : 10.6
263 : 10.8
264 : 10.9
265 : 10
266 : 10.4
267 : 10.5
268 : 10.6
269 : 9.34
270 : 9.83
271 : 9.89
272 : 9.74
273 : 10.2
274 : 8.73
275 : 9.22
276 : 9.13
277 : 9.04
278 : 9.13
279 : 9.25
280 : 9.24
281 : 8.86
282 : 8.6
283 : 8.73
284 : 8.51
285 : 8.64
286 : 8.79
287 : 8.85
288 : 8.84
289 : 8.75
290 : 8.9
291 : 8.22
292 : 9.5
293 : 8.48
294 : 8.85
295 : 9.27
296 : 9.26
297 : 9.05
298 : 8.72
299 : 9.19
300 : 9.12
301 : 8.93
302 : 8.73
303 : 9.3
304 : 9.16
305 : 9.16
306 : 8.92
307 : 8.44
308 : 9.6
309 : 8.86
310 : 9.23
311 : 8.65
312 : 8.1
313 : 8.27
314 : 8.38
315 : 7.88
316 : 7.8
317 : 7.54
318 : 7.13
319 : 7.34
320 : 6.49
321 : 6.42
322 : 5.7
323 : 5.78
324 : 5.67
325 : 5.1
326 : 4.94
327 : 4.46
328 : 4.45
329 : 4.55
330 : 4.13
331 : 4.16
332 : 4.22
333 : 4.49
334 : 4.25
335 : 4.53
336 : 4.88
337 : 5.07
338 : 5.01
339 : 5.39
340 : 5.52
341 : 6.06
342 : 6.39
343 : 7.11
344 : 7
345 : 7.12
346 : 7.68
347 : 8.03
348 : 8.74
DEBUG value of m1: 1.26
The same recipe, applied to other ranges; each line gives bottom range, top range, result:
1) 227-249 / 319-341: 0.56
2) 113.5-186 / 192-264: 1.17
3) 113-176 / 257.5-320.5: 1.21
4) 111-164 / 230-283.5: 1.29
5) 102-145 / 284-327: 1.08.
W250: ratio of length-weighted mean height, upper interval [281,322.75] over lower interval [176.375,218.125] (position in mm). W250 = 1.12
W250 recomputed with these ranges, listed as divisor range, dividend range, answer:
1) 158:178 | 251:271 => 1.43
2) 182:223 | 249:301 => 1.26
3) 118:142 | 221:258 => 1.24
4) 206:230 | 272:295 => 1.11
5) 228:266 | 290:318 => 0.89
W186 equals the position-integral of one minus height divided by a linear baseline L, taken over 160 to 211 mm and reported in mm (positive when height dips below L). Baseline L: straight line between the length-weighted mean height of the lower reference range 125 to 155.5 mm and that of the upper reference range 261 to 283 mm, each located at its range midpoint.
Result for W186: 5.1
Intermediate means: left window 7.54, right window 9.72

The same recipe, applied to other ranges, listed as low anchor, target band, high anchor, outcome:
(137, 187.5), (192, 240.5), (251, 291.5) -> 3.3 mm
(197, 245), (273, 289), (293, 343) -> -3.1 mm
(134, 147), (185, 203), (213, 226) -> 1.3 mm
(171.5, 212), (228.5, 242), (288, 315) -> -1.2 mm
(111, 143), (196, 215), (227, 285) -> 2.7 mm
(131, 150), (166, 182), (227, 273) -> 1.5 mm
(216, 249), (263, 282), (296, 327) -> -3.0 mm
